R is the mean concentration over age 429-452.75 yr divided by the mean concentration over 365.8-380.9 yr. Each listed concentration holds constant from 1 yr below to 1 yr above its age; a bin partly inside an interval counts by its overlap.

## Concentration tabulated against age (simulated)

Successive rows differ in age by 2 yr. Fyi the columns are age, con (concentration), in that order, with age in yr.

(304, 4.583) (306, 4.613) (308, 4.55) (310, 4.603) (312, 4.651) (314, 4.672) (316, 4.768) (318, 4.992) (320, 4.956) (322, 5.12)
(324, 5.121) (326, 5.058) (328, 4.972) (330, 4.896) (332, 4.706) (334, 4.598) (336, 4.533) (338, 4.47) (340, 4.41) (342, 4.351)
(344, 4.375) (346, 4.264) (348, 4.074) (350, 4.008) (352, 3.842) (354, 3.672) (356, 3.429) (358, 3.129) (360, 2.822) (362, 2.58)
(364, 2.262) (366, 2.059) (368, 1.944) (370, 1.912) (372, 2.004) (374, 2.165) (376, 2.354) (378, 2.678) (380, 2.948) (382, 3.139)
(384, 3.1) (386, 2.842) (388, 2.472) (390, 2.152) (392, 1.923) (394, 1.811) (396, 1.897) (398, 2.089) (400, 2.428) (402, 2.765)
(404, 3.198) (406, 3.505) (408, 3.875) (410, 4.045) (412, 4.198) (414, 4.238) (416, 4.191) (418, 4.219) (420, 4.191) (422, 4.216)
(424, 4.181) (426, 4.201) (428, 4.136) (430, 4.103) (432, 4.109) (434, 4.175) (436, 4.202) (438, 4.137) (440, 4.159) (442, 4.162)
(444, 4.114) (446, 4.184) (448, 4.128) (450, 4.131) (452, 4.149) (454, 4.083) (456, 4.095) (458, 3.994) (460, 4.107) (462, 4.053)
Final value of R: 1.8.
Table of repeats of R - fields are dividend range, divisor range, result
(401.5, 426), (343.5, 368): 1.19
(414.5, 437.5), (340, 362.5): 1.12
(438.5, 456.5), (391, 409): 1.58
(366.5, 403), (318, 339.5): 0.49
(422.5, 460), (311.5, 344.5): 0.87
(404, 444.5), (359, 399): 1.74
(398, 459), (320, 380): 1.08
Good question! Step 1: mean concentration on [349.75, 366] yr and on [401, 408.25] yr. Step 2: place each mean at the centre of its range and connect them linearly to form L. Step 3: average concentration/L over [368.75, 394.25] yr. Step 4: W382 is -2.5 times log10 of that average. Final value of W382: 0.29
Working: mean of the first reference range 3.11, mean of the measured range 2.44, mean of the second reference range 3.28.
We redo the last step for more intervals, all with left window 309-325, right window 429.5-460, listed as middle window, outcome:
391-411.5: 0.487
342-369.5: 0.379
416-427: 0.016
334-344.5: 0.068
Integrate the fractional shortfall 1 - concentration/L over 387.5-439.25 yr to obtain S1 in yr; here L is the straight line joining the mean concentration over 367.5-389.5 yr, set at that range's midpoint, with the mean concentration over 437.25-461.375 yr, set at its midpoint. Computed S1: -2.4 yr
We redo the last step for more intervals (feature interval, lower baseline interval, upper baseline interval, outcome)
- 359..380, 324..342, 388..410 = 7.3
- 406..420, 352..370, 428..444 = -1.4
